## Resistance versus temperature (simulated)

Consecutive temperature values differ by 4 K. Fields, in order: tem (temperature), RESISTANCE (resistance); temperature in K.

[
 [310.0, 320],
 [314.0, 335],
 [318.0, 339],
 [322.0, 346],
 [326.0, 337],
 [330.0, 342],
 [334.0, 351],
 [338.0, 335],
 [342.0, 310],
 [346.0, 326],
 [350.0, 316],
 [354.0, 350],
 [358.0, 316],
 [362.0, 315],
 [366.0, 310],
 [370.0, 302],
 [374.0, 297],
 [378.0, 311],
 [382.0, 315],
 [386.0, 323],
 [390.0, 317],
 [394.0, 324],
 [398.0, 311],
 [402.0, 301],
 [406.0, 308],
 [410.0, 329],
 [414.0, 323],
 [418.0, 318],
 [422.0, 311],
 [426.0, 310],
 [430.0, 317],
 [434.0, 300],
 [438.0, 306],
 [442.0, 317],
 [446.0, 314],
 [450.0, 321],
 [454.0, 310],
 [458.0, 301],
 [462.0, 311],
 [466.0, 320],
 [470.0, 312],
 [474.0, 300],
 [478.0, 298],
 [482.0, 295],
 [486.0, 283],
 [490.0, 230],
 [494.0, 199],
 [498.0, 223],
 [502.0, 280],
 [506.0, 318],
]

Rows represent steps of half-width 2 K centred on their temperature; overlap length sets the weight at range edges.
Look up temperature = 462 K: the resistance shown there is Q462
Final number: 311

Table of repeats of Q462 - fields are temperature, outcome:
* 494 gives 199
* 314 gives 335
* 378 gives 311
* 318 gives 339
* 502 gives 280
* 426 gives 310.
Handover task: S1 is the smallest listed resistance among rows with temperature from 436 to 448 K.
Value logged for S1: 306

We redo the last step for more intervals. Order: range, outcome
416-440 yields 300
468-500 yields 199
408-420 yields 318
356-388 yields 297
